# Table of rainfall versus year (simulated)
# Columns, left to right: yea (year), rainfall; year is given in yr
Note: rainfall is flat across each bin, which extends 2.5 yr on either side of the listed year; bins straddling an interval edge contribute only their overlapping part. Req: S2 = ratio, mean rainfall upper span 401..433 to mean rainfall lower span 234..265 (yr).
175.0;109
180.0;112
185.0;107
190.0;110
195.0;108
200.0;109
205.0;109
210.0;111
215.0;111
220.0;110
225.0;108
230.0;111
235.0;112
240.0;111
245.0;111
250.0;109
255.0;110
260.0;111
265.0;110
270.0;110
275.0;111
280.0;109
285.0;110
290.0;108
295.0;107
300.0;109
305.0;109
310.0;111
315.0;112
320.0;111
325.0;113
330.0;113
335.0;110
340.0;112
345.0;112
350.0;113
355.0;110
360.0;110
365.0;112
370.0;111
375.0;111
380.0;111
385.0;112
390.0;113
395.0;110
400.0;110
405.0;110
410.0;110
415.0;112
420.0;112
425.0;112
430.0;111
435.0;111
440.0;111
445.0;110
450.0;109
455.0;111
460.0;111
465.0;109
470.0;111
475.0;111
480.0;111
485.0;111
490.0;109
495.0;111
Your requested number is 1.0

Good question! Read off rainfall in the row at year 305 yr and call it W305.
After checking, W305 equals 109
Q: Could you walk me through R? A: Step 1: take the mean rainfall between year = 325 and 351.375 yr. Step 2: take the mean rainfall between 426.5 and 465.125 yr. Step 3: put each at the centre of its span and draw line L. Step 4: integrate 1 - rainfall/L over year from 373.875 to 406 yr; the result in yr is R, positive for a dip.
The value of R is 0.1 yr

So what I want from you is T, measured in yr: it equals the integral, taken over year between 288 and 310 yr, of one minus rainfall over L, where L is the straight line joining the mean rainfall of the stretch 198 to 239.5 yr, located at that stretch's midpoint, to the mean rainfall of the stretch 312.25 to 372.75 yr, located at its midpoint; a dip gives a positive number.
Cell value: 0.50 yr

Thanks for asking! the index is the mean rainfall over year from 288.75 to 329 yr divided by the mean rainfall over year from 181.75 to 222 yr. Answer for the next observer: 1.01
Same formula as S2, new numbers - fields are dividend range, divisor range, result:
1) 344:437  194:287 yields 1.01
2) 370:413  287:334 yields 1.01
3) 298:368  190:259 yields 1.01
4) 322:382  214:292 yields 1.01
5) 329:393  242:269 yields 1.01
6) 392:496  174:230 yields 1.01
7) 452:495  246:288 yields 1.00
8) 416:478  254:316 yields 1.01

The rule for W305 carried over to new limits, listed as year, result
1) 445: 110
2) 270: 110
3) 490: 109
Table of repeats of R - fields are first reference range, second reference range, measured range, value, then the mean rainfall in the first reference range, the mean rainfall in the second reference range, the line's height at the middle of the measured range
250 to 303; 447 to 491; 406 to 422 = -0.16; 109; 110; 110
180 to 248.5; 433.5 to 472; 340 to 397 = -0.62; 110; 110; 110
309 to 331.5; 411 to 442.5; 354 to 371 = 0.15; 112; 111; 112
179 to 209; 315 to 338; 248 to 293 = 0.37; 109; 112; 111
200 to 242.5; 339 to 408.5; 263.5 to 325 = 0.47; 110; 111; 111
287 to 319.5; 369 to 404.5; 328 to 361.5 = -0.36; 109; 111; 110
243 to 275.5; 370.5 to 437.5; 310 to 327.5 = -0.20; 110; 111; 111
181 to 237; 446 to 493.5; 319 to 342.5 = -0.40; 110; 110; 110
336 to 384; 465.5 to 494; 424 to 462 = 0.02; 111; 111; 111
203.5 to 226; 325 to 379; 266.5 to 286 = 0.11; 110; 111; 111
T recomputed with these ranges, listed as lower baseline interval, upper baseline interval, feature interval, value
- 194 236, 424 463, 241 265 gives -0.1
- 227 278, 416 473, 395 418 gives 0.1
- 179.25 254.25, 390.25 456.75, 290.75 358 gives -0.3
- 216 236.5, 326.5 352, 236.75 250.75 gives 0.0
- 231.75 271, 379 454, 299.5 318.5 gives 0.0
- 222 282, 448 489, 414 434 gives -0.2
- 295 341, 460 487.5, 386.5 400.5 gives -0.1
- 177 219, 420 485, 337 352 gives -0.3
